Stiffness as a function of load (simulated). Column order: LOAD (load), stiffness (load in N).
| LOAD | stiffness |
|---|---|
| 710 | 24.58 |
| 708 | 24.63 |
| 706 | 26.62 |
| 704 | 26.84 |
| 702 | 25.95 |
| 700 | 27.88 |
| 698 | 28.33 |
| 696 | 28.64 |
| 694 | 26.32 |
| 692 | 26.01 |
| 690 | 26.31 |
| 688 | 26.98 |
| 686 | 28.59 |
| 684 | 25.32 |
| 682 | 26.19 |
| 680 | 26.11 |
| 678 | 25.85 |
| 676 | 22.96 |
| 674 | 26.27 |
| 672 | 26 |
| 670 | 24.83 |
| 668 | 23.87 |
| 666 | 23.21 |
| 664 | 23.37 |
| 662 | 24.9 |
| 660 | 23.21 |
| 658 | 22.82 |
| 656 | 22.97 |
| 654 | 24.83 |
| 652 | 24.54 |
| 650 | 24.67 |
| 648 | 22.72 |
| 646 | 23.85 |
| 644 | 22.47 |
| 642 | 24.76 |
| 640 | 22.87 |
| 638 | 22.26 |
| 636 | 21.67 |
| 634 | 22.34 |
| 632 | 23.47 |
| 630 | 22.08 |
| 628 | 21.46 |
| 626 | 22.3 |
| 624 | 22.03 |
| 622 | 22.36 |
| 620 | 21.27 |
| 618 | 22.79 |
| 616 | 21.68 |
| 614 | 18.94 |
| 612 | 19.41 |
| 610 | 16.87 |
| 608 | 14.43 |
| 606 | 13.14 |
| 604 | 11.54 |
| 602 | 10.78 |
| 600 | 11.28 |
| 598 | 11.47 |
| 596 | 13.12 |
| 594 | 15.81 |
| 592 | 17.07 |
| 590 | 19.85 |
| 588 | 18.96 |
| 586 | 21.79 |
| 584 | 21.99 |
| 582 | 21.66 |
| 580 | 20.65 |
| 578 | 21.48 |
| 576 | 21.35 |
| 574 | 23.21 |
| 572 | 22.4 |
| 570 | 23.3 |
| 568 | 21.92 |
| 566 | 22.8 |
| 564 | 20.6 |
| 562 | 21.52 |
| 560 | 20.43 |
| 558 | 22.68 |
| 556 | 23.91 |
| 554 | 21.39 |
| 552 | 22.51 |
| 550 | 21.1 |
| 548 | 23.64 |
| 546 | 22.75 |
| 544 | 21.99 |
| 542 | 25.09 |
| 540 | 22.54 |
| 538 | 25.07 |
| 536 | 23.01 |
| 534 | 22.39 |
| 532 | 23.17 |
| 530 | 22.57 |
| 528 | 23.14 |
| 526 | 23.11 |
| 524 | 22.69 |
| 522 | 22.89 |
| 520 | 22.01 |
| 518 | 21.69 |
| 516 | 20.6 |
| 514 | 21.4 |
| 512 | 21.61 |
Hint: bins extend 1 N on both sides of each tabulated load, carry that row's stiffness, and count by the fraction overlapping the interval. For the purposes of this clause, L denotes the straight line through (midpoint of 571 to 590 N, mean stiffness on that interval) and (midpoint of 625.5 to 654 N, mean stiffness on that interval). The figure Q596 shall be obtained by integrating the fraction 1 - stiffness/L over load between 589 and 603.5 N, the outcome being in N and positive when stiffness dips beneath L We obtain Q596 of 5.1 N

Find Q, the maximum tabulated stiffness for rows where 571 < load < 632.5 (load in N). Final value 23.47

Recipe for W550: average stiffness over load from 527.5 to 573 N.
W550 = 22.6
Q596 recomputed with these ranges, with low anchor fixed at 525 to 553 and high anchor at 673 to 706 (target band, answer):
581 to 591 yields 1.4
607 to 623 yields 3.3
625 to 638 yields 1.5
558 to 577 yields 1.4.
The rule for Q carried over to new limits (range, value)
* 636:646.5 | 24.76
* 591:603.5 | 17.07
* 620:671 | 24.9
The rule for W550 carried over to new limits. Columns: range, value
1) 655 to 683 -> 24.5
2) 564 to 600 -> 19.7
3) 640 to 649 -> 23.4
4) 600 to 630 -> 18.4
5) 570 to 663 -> 20.4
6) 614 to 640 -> 22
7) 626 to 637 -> 22.2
